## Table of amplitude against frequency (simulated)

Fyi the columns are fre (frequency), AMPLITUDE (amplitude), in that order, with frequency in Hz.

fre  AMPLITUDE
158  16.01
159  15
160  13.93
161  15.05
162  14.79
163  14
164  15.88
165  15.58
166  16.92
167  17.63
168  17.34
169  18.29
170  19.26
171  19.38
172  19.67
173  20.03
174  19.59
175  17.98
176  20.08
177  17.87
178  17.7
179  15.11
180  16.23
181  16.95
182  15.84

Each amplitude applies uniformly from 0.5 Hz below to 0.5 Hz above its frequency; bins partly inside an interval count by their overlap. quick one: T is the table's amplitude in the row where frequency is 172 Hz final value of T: 19.67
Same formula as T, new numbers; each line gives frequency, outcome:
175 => 17.98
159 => 15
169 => 18.29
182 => 15.84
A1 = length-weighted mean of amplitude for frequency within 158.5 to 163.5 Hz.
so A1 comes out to 14.6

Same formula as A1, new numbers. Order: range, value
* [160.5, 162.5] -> 14.9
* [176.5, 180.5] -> 16.7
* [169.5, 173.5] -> 19.6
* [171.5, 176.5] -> 19.5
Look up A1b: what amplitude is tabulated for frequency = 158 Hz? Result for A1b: 16.01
